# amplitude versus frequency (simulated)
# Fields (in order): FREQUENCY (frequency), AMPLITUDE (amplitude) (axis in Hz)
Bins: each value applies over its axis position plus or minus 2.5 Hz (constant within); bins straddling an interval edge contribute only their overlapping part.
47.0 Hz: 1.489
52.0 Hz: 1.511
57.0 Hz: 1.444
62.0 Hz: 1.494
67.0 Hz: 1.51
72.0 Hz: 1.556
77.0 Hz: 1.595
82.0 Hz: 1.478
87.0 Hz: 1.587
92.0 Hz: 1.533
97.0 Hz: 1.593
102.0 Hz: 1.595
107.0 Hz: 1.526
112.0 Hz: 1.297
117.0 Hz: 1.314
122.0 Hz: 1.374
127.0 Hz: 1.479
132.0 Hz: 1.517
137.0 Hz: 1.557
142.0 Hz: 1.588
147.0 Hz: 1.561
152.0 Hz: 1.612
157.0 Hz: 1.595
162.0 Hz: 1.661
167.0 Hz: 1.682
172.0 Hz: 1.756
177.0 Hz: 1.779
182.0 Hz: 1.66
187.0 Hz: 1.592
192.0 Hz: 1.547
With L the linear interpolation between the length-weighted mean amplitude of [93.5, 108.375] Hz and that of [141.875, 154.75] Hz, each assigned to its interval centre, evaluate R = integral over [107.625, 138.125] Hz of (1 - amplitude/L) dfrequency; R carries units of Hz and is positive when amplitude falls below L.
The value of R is 3.0 Hz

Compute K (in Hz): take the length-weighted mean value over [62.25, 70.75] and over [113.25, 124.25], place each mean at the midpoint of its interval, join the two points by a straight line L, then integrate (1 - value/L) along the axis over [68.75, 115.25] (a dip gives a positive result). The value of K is -3.2 Hz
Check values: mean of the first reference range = 1.51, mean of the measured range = 1.53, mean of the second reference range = 1.34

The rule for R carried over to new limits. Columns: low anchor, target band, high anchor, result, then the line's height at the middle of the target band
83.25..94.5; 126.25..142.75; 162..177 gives 1.1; 1.65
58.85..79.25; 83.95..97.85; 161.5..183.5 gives 0.1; 1.57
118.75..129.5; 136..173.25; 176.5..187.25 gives -1.7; 1.55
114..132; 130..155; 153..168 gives -0.7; 1.53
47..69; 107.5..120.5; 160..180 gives 2.1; 1.6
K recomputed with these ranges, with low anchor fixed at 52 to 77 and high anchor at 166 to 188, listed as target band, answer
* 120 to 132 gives 1.25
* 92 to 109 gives 0.05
